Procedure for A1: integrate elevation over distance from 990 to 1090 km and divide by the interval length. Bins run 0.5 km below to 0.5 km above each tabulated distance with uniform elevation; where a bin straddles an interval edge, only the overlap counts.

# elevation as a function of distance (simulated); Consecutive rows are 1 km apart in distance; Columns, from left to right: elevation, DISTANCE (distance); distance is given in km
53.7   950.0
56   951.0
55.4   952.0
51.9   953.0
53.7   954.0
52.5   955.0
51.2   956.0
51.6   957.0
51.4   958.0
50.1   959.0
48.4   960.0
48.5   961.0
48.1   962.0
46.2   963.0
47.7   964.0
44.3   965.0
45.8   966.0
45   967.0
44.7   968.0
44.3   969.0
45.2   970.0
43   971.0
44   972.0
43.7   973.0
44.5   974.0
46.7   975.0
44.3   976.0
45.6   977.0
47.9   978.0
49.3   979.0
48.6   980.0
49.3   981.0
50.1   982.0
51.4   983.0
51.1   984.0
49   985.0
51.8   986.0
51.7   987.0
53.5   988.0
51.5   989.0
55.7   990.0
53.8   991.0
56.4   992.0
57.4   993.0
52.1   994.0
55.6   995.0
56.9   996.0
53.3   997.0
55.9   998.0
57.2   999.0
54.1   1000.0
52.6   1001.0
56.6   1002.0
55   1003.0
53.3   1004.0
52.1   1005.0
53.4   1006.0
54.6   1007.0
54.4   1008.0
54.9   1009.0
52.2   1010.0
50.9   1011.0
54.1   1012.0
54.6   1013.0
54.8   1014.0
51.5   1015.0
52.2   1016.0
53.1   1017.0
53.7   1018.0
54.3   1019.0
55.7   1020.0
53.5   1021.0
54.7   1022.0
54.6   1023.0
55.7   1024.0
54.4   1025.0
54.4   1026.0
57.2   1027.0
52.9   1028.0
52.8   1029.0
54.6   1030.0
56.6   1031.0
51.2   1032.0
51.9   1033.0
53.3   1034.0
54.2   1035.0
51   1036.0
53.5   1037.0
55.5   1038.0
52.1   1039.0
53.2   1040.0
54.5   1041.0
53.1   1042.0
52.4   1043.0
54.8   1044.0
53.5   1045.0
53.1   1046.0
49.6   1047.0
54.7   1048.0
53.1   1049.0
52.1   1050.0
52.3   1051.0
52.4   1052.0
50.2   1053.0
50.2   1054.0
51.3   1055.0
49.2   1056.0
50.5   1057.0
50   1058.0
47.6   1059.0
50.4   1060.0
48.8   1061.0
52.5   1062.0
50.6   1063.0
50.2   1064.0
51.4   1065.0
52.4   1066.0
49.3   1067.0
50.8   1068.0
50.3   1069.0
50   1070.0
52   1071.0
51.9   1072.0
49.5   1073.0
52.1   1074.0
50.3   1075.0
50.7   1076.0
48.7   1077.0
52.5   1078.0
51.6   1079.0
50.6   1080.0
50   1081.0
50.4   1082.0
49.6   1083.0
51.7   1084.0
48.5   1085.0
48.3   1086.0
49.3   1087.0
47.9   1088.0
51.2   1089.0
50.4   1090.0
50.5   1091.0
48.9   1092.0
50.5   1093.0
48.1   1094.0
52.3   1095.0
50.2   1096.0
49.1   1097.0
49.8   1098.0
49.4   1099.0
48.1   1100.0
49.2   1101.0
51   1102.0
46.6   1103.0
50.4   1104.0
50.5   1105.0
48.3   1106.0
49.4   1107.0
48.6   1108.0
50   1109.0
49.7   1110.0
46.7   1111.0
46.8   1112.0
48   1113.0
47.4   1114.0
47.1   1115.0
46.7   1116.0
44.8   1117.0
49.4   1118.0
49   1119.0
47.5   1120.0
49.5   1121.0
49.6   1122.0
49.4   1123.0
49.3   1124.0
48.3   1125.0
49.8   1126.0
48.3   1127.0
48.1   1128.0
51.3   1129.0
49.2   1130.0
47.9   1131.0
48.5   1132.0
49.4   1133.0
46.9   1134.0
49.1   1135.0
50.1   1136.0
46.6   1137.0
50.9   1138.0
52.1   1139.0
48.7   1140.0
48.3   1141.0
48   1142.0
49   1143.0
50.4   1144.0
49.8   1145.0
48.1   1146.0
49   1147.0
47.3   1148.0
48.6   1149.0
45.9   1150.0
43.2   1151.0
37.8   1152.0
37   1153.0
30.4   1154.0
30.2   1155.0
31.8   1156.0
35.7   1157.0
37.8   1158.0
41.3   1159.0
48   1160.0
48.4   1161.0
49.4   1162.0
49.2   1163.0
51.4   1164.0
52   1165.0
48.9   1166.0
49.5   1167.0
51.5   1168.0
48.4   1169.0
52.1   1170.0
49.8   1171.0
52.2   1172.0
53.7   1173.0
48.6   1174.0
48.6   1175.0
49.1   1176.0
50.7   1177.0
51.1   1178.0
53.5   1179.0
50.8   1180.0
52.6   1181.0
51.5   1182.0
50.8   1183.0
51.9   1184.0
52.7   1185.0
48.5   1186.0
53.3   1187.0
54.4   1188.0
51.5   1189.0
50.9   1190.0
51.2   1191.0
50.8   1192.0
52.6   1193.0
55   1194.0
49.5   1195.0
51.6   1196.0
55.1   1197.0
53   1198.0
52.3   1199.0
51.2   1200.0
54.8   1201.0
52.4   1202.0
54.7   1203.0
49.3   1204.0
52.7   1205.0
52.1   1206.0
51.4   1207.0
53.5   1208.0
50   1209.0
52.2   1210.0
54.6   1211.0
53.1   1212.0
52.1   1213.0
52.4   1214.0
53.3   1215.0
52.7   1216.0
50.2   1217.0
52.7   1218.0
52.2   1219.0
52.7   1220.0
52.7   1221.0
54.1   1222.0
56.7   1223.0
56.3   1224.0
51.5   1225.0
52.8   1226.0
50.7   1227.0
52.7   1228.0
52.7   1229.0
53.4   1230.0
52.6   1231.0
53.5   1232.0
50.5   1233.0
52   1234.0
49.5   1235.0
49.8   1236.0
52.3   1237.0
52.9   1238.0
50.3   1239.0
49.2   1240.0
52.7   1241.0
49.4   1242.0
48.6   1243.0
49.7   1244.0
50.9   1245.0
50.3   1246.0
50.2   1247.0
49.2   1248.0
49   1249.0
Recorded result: 52.6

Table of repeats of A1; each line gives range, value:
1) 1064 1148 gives 49.4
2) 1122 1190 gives 48.1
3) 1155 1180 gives 47.7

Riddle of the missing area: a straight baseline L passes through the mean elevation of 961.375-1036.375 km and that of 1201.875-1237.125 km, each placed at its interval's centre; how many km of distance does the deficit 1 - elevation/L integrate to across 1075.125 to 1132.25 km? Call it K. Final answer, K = 3.1 km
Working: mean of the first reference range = 51.6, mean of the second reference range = 52.4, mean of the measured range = 49.2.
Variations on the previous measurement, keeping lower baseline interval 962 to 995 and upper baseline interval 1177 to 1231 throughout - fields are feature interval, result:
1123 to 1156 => 3.0 km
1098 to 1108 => 0.3 km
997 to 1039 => -3.9 km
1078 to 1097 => 0.2 km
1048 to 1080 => -0.5 km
